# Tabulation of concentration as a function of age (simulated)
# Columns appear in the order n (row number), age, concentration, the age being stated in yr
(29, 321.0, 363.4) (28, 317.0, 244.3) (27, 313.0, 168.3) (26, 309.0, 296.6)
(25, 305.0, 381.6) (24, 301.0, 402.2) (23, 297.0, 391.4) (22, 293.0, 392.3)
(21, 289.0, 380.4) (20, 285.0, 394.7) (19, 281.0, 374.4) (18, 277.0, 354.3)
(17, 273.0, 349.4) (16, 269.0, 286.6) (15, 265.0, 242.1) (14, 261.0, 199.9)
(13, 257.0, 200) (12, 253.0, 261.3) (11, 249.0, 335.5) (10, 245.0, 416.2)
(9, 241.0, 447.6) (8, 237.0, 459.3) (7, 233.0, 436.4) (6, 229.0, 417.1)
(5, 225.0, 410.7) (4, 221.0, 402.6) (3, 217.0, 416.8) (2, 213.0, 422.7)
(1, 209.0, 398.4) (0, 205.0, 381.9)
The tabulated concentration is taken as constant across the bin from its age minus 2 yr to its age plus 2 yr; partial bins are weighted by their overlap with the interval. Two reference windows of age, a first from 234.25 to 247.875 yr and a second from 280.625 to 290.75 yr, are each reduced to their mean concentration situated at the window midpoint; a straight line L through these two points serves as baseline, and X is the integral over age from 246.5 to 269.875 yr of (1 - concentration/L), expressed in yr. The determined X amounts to 9.0 yr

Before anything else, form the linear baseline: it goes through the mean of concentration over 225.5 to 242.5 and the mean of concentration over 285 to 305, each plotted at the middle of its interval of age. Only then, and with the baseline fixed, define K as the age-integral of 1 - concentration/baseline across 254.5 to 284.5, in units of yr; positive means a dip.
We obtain 8.6 yr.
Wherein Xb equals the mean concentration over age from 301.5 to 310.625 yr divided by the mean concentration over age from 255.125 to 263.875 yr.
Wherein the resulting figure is 1.7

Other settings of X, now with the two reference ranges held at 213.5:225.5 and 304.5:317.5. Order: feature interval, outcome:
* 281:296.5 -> -4.6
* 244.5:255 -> 1.1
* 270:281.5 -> -1.1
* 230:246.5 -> -2.5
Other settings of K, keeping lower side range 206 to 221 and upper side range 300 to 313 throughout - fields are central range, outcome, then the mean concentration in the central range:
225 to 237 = -1.1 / 430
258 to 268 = 3.8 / 225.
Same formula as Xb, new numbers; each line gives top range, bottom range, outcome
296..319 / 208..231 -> 0.75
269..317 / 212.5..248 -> 0.82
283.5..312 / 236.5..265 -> 1.16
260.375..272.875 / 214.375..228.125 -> 0.64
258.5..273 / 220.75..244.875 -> 0.60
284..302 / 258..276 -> 1.45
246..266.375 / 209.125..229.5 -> 0.62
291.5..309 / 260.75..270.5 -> 1.53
